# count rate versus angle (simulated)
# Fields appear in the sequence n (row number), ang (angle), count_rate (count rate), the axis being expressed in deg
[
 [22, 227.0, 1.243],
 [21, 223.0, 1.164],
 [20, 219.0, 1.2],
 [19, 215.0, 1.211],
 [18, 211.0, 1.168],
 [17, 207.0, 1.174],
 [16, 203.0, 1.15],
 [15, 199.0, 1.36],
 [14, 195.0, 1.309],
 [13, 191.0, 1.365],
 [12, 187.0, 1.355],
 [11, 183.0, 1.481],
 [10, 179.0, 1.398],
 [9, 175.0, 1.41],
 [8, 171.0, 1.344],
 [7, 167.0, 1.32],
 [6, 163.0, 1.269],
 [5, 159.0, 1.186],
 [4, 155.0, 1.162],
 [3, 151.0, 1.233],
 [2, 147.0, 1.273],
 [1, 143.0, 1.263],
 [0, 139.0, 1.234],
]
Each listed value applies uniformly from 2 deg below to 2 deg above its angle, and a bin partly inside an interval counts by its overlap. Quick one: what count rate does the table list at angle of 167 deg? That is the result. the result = 1.32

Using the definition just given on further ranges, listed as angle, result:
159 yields 1.186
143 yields 1.263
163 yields 1.269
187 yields 1.355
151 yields 1.233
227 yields 1.243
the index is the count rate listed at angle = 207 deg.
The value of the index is 1.174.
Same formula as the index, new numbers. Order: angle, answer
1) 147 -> 1.273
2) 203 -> 1.15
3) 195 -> 1.309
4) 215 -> 1.211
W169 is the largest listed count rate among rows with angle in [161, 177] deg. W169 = 1.41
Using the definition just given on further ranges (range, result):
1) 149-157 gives 1.233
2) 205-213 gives 1.174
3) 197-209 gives 1.36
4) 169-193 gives 1.481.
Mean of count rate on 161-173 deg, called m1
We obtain 1.31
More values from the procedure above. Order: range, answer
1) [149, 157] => 1.2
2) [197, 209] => 1.23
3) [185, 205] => 1.31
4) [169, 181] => 1.38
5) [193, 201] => 1.33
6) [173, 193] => 1.4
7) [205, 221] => 1.19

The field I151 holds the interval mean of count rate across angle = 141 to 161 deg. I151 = 1.22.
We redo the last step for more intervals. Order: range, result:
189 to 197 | 1.34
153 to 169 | 1.23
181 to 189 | 1.42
